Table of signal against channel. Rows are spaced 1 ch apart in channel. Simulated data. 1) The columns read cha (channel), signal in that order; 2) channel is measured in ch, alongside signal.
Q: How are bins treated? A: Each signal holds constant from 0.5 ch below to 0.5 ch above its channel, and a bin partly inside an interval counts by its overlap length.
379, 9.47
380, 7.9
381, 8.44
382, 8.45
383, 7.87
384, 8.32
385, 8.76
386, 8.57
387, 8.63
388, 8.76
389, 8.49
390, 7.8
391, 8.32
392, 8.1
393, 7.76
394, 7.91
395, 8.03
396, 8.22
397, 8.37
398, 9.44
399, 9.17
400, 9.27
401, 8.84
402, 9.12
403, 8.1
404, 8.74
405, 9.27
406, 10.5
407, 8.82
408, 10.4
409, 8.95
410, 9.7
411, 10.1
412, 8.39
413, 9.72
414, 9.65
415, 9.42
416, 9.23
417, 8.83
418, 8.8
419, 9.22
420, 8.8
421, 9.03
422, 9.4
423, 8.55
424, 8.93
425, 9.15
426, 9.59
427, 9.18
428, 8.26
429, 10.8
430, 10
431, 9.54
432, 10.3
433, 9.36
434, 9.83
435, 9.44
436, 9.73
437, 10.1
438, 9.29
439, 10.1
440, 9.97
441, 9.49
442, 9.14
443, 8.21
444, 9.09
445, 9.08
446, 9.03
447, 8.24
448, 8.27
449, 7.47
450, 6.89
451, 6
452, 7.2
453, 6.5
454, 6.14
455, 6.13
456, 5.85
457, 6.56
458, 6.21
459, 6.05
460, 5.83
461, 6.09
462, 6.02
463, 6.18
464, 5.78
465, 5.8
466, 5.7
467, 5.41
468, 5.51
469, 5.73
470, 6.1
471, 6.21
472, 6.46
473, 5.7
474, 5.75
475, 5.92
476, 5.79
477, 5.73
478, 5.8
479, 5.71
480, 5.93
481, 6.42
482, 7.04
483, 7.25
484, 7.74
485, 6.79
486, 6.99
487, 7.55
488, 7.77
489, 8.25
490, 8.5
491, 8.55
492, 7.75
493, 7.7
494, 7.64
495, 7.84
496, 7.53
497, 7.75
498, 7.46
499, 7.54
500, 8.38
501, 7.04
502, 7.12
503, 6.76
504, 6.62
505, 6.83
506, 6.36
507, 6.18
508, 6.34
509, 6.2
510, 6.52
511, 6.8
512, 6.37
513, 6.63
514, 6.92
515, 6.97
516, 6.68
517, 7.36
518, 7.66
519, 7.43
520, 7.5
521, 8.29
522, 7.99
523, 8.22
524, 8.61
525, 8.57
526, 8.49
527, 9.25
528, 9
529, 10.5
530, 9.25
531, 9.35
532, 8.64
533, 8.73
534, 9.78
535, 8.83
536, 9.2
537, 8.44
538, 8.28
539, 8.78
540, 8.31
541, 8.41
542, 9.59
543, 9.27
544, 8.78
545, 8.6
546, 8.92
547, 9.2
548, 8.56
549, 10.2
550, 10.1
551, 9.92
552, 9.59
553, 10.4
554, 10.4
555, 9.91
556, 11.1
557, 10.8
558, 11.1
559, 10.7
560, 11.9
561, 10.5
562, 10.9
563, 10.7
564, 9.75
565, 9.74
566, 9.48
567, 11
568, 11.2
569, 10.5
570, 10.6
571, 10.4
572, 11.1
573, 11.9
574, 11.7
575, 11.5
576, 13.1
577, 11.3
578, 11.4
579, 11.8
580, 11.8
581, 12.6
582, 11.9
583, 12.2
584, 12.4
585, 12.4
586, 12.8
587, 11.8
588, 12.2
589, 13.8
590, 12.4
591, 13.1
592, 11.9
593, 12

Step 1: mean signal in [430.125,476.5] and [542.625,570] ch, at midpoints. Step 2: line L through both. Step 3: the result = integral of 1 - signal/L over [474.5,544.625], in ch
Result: 9.8 ch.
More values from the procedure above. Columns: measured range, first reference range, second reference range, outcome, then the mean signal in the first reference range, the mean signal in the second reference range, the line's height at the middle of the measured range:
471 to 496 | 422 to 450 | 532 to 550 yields 5.9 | 9.22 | 8.96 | 9.1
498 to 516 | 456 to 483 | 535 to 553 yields 1.7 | 6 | 9.1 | 7.56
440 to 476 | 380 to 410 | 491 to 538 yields 6.3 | 8.67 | 7.78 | 8.2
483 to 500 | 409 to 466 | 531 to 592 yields 2.9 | 8.37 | 10.6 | 9.33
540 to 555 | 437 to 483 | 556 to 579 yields 1.2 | 6.87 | 11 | 10.2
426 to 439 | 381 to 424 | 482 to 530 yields -1.8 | 8.85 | 7.55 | 8.47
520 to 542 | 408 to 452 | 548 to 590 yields 3.8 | 9.12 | 11.2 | 10.6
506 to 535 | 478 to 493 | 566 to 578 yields 3.4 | 7.27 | 11.2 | 8.87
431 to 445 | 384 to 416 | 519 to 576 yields -0.7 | 8.88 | 9.7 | 9.09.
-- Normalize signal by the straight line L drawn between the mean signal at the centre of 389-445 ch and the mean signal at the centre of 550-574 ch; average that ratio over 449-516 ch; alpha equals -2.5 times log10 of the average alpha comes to 0.42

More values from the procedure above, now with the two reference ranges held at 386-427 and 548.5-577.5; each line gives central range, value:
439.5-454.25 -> 0.16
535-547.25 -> 0.19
